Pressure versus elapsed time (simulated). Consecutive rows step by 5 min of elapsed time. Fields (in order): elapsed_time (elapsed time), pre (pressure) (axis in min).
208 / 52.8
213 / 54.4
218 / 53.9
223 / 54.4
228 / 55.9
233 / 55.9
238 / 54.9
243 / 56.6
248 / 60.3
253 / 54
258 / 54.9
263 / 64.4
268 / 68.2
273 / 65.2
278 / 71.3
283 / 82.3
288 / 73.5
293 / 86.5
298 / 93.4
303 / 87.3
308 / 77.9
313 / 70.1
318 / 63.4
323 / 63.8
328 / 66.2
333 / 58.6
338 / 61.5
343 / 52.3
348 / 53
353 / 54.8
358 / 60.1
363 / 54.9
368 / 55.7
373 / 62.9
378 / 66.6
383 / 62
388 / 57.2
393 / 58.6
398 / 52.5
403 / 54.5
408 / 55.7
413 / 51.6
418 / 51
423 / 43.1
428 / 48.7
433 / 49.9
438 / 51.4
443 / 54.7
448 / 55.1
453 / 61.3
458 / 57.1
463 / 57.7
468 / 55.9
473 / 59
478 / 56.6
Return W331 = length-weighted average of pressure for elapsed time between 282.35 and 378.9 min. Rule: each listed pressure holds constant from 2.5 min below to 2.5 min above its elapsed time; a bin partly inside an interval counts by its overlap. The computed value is 67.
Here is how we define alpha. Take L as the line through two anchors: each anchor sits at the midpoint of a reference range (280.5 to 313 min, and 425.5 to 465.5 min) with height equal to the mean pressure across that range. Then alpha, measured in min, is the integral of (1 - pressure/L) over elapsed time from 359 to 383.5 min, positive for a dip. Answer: 2.89 min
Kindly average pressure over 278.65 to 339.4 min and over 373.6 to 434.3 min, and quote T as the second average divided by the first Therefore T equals 0.74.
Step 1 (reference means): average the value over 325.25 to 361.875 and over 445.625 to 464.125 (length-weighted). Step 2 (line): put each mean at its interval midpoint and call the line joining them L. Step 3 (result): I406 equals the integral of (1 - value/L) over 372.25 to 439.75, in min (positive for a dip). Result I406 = 3.9 min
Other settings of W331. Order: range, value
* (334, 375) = 56.9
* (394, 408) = 54.4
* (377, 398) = 59.7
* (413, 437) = 48.7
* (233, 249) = 56.8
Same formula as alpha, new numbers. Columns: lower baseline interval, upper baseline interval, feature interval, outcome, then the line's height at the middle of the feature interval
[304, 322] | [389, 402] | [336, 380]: 3.31 min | 62.8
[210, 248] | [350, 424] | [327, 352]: -0.70 min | 56.1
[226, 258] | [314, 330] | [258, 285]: -4.16 min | 59.4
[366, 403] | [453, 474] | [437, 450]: 0.93 min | 58.1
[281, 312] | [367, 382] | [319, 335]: 2.53 min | 74.8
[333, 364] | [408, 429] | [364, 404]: -4.47 min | 52.8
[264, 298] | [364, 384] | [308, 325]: 0.60 min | 70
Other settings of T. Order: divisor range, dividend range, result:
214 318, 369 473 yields 0.83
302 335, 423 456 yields 0.77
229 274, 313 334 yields 1.09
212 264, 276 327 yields 1.37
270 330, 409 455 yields 0.69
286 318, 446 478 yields 0.72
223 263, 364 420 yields 1.01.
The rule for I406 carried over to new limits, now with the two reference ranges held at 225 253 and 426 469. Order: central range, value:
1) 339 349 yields 0.3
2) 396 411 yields 0.2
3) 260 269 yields -1.5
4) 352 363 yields -0.4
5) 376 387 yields -1.6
